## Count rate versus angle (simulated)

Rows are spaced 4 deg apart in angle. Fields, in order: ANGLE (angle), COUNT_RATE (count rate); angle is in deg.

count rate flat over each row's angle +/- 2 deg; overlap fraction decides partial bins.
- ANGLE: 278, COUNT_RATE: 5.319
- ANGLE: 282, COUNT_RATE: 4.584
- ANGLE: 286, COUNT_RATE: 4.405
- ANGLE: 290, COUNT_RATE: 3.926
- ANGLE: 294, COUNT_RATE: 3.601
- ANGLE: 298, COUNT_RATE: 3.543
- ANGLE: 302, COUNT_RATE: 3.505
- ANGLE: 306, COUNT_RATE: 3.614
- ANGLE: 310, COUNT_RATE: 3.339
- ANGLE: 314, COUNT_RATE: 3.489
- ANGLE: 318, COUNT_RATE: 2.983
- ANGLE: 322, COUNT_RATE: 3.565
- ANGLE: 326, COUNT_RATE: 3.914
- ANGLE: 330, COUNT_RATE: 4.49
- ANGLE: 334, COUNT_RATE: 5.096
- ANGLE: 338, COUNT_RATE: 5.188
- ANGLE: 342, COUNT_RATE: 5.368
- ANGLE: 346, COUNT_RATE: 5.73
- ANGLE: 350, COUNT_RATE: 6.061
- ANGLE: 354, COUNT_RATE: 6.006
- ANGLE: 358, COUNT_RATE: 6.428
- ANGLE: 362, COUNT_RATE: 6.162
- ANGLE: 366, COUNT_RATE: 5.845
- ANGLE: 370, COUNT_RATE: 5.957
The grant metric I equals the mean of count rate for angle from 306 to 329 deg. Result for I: 3.52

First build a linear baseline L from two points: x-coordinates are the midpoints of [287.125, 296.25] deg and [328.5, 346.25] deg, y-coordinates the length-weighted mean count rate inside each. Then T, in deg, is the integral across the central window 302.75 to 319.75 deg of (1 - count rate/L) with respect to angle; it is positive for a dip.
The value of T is 3.9 deg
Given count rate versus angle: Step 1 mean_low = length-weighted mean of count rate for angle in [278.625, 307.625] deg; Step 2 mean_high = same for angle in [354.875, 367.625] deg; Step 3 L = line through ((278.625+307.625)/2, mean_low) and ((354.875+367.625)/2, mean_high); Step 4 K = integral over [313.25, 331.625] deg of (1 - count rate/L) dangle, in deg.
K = 4.6 deg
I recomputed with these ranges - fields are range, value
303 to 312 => 3.48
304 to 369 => 4.85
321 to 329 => 3.86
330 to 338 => 4.97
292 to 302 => 3.56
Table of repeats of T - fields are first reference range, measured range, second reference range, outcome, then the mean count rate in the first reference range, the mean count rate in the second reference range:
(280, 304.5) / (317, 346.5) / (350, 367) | 4.1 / 3.92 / 6.12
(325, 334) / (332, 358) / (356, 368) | -1.9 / 4.43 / 6.14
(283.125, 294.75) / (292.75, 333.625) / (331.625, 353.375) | 9.1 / 4.06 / 5.5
